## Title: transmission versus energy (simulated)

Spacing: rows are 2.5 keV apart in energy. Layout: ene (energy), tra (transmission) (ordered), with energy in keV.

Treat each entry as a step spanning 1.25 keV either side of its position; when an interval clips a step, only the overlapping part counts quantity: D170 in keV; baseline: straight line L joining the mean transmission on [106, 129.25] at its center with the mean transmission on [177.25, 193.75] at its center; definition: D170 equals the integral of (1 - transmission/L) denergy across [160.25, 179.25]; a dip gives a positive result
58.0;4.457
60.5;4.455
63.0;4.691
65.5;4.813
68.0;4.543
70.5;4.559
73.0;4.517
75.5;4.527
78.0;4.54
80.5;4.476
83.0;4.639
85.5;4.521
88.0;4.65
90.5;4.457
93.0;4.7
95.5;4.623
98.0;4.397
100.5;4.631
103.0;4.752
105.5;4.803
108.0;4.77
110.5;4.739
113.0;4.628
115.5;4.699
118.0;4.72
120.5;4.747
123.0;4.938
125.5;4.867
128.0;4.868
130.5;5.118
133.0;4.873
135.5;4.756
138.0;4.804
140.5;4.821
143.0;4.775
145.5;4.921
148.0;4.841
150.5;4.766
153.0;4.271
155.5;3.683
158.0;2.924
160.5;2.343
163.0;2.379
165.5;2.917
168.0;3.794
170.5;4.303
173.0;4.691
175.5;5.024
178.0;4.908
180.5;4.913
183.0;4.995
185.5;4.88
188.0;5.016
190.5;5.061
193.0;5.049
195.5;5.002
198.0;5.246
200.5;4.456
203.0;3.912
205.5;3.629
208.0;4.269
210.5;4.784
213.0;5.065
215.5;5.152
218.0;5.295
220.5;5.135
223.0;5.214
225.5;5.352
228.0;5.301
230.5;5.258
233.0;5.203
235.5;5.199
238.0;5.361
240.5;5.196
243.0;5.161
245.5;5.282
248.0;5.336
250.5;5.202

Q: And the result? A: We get 4.1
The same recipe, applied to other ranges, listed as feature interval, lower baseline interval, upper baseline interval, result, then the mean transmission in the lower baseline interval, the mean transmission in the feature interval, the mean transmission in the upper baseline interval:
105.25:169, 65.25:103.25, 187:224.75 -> 4.2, 4.57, 4.37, 4.82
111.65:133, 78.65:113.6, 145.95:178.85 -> -2.4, 4.63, 4.83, 3.92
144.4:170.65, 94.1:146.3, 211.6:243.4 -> 6.5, 4.77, 3.71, 5.22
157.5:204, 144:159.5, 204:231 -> 2.2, 4.21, 4.33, 4.93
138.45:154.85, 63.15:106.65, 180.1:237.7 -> 0.2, 4.6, 4.7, 4.94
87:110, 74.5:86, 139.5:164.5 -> -1.3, 4.54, 4.65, 3.95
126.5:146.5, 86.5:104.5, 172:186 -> -0.5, 4.6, 4.87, 4.91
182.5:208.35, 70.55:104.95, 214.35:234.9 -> 2.1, 4.58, 4.69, 5.24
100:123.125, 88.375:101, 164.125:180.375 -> -1.2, 4.56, 4.74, 4.3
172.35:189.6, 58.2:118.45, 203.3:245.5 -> -0.1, 4.61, 4.93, 5.02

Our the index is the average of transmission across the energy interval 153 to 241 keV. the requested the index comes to 4.59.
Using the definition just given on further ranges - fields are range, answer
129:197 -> 4.44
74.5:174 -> 4.44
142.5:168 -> 3.75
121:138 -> 4.89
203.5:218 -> 4.61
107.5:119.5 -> 4.71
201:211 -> 4.12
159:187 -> 4.1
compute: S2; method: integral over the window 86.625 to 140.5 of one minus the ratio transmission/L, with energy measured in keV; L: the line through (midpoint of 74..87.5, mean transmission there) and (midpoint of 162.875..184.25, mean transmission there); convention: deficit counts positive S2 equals -3.38 keV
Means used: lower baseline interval 4.55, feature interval 4.74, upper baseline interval 4.31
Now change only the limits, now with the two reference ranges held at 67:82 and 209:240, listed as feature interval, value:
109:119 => 0.0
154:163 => 3.6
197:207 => 1.6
